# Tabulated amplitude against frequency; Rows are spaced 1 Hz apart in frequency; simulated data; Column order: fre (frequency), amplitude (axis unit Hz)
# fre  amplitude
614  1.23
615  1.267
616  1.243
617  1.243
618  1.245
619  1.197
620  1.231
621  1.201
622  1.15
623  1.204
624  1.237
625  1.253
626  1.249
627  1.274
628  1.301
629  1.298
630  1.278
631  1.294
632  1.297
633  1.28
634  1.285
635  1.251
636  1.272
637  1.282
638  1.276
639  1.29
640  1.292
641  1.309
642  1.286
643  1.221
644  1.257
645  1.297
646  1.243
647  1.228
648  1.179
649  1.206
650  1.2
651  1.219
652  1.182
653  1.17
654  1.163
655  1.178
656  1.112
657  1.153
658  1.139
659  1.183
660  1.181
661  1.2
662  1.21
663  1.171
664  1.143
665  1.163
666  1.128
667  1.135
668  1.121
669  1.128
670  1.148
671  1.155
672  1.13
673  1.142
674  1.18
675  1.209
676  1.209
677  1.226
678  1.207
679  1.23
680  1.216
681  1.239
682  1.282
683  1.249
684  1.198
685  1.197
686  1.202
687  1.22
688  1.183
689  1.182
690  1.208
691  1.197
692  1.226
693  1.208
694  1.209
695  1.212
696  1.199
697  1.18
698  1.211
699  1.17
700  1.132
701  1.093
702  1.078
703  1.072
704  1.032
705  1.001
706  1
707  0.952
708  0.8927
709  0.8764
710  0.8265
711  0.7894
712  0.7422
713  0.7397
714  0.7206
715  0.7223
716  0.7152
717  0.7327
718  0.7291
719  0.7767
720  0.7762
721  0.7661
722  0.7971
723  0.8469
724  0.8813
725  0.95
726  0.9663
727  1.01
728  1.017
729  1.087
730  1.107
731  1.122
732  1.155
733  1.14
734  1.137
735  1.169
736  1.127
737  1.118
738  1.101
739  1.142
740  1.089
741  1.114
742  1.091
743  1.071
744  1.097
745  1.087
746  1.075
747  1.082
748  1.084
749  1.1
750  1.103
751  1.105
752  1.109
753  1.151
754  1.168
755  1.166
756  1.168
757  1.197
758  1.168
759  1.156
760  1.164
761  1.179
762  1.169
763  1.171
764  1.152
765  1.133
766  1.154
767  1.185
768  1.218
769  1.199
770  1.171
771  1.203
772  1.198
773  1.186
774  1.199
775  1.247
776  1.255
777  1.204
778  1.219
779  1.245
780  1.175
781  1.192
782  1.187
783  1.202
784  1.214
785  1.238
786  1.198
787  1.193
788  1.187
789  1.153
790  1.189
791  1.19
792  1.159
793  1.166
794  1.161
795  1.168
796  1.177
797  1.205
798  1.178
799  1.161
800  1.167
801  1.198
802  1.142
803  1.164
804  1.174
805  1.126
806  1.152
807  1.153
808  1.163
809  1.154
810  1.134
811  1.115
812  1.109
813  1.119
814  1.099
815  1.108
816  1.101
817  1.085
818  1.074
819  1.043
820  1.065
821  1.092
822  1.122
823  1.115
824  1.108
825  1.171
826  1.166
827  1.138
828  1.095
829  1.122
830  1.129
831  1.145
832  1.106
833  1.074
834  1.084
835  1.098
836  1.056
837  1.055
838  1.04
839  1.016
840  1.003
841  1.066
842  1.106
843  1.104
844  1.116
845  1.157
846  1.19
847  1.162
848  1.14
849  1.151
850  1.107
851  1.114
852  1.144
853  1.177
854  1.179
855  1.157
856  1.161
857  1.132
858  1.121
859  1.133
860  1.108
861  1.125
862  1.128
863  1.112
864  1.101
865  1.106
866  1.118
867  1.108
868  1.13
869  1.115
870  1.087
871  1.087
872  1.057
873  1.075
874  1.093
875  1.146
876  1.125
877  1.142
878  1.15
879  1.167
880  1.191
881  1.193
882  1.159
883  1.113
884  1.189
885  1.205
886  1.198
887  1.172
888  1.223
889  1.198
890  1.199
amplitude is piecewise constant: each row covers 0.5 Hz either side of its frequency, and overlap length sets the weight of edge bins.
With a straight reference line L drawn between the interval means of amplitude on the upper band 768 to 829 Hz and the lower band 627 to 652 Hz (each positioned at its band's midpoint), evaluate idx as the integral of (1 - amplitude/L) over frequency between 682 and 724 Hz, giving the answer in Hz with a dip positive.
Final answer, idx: 7.4 Hz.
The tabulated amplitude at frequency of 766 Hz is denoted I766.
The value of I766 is 1.154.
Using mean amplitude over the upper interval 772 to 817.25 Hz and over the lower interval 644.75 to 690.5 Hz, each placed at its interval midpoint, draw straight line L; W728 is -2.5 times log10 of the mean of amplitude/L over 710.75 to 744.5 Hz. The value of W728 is 0.226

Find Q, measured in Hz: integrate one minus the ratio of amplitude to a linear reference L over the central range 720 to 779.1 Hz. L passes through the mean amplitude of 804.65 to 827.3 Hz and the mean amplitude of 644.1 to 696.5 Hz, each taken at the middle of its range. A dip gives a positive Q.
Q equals 1.9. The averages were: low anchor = 1.19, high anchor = 1.12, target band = 1.11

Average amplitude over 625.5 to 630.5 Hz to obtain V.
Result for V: 1.28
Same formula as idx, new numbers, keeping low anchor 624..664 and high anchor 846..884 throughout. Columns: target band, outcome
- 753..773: 0.1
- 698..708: 1.2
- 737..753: 1.2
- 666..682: 0.5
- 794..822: 0.6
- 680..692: 0.0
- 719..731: 2.7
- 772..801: -0.6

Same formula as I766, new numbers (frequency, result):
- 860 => 1.108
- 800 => 1.167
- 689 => 1.182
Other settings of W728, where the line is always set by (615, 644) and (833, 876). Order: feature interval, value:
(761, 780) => -0.026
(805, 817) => 0.013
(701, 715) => 0.316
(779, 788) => -0.041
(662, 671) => 0.080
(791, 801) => -0.023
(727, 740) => 0.073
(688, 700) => 0.018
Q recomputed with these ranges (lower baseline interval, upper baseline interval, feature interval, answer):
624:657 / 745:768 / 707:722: 5.1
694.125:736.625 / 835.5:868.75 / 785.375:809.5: -2.6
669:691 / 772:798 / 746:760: 0.7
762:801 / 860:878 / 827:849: 0.7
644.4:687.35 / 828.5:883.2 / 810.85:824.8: 0.4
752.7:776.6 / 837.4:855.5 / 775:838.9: 0.2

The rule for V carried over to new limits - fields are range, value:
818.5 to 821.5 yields 1.07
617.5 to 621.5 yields 1.22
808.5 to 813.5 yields 1.13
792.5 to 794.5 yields 1.16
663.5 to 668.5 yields 1.14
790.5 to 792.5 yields 1.17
